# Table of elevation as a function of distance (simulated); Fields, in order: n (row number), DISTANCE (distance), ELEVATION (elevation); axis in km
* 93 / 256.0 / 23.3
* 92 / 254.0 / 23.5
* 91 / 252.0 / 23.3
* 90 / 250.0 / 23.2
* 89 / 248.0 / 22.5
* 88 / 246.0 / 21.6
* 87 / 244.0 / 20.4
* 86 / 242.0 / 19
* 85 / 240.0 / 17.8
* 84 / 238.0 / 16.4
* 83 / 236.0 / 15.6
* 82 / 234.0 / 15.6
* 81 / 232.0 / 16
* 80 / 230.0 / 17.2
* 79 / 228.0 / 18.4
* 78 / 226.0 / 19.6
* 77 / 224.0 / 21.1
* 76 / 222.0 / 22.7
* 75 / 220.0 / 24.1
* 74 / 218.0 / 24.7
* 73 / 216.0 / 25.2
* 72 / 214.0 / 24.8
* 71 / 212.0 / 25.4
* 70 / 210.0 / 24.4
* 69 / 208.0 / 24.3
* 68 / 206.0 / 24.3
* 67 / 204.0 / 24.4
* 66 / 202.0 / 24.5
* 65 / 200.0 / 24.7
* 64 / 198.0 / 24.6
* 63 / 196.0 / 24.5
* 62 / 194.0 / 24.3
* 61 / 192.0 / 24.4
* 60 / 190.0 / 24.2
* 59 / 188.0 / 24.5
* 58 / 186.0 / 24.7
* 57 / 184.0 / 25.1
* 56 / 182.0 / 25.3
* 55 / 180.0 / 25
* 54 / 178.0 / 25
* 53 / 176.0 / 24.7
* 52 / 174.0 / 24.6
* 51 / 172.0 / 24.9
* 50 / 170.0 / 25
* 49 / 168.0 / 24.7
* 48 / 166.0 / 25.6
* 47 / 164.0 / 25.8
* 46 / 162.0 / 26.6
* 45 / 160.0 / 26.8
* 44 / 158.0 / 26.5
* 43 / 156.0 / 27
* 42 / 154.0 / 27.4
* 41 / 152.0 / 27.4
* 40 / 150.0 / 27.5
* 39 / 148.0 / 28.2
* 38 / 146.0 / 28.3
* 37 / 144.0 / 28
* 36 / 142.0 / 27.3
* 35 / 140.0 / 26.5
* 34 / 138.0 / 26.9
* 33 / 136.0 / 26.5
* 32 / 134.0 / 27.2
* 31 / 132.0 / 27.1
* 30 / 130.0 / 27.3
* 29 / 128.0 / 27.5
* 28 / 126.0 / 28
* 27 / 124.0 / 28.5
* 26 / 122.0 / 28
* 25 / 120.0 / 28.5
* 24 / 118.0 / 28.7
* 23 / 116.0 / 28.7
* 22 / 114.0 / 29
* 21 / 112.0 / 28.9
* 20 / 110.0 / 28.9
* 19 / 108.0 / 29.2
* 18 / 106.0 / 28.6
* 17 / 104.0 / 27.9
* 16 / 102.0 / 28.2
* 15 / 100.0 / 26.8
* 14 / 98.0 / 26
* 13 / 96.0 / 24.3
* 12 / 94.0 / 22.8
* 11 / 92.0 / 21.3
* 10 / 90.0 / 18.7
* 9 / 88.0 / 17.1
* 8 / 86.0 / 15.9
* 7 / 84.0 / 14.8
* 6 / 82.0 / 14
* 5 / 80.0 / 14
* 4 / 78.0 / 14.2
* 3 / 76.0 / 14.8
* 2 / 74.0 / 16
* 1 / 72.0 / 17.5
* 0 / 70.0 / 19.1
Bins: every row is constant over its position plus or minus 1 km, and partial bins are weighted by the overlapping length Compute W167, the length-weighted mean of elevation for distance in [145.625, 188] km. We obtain 25.9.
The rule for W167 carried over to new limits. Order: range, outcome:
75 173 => 25.1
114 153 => 27.7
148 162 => 27.1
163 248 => 22.8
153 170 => 26.2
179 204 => 24.6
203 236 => 21.8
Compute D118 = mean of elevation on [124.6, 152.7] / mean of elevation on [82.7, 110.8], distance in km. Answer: 1.17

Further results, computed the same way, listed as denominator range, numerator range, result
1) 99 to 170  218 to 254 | 0.72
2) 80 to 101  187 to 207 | 1.23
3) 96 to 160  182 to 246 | 0.80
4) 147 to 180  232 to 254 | 0.75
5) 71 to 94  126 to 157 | 1.66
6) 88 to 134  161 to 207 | 0.93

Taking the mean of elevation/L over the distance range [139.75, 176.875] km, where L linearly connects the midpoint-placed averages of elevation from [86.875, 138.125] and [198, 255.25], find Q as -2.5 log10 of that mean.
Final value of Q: -0.08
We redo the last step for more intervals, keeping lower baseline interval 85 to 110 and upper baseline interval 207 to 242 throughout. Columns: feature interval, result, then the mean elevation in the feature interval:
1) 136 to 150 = -0.198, 27.5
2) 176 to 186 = -0.145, 25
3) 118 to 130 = -0.198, 28.1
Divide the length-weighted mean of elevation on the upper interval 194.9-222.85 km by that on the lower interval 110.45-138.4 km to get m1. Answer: 0.9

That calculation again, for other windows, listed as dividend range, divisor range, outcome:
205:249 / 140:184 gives 0.80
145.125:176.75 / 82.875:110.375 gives 1.12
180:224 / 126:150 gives 0.89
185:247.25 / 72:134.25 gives 0.93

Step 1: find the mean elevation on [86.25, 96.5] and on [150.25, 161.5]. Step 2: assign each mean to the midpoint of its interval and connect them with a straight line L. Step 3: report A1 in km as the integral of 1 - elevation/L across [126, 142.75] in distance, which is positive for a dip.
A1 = -1.6 km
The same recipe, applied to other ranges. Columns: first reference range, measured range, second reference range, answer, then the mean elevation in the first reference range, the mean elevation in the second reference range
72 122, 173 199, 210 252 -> -4.0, 22.8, 20.7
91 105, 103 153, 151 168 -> -3.9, 25.3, 26.5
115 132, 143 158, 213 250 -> -0.9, 28.1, 20.2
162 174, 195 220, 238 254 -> -1.7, 25.3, 21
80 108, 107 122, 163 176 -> -3.9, 22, 25.1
